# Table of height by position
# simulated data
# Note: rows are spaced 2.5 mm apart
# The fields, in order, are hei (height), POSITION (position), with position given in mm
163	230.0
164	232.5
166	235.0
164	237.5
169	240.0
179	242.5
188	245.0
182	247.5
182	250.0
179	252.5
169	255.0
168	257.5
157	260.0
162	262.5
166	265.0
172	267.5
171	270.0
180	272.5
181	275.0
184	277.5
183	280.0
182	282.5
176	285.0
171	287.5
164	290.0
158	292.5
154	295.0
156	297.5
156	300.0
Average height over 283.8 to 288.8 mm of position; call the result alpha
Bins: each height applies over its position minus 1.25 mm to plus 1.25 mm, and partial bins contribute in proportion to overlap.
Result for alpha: 173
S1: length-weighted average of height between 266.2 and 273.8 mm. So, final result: 174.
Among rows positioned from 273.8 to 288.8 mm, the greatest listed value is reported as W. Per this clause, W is 184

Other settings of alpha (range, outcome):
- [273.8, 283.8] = 182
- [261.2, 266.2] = 164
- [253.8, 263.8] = 164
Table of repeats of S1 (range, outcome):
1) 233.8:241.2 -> 166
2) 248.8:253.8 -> 180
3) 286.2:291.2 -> 168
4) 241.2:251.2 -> 183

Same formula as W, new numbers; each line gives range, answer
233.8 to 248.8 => 188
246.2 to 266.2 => 182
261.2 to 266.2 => 166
